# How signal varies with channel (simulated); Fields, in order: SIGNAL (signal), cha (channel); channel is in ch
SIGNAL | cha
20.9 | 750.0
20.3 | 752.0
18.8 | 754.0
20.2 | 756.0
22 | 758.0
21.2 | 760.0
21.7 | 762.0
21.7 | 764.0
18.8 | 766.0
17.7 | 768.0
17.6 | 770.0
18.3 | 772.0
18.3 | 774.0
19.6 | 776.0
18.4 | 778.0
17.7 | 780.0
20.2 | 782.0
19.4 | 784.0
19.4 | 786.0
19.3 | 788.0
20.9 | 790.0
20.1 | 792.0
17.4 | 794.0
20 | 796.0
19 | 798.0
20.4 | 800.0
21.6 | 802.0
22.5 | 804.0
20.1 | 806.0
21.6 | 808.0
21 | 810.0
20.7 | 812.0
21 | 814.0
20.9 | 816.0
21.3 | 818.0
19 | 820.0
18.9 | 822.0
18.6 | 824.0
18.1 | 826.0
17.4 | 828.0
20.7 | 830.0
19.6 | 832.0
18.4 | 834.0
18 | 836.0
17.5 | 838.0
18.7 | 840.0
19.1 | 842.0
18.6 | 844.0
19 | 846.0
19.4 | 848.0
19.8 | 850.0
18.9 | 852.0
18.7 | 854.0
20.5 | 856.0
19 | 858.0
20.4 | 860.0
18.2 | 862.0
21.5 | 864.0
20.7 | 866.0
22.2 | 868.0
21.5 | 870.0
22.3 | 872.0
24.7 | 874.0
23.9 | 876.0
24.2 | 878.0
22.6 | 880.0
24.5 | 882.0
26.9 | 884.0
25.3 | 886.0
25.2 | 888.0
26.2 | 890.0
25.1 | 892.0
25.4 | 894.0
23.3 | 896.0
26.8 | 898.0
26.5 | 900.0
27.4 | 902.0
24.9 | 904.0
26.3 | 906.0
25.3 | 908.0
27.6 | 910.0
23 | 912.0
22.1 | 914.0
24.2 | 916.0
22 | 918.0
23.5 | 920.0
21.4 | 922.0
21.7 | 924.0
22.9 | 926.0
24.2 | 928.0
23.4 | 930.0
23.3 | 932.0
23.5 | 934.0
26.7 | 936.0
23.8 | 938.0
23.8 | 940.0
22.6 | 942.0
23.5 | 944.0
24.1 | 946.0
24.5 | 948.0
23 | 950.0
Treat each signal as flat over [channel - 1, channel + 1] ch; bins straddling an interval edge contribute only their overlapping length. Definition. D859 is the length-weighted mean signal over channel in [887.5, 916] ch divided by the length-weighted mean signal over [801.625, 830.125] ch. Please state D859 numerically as 1.25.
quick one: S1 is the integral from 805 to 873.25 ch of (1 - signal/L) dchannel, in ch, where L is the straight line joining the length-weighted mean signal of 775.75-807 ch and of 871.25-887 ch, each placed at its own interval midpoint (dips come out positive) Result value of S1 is 7.5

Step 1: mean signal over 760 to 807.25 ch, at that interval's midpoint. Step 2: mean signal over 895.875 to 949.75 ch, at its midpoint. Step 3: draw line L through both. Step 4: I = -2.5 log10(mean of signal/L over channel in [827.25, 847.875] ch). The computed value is 0.14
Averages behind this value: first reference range 19.6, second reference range 24.2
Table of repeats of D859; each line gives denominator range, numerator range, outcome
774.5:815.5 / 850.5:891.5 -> 1.12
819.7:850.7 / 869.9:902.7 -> 1.32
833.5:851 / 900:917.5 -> 1.34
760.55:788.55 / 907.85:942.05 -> 1.23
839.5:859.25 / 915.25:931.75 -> 1.19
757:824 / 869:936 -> 1.22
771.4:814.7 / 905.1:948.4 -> 1.20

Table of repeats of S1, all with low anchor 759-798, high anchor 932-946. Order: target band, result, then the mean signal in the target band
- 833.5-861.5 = 3.06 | 19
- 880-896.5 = -1.94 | 25.1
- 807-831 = 0.65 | 19.9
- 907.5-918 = -0.44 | 24.2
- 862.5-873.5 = 0.14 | 21.6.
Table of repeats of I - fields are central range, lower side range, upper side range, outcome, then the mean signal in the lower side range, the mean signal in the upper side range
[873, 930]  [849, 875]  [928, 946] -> -0.10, 20.6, 23.9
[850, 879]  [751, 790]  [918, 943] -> 0.03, 19.5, 23.3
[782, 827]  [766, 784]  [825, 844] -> -0.08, 18.5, 18.6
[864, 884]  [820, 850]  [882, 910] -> 0.01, 18.8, 25.8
